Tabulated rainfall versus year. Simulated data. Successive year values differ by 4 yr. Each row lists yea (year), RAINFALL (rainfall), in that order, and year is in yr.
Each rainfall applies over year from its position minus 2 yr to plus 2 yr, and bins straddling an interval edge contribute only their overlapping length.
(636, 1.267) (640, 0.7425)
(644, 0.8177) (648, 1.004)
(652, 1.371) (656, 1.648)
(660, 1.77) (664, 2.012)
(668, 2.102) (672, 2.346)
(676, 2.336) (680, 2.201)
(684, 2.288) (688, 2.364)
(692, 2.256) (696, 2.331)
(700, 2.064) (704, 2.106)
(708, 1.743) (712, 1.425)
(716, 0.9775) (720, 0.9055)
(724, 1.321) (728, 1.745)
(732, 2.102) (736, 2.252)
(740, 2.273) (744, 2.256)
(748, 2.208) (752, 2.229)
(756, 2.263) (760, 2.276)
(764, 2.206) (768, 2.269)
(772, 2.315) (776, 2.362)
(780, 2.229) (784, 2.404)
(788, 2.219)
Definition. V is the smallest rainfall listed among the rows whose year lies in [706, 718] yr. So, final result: 0.9775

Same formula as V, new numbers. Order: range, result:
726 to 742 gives 1.745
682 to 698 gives 2.256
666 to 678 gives 2.102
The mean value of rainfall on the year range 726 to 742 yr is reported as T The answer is 2.09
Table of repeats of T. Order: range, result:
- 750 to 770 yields 2.25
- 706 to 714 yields 1.58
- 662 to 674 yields 2.15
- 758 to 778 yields 2.29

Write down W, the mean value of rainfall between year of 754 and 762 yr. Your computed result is 2.27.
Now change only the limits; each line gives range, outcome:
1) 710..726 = 1.16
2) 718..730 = 1.32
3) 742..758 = 2.24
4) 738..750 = 2.25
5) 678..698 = 2.29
